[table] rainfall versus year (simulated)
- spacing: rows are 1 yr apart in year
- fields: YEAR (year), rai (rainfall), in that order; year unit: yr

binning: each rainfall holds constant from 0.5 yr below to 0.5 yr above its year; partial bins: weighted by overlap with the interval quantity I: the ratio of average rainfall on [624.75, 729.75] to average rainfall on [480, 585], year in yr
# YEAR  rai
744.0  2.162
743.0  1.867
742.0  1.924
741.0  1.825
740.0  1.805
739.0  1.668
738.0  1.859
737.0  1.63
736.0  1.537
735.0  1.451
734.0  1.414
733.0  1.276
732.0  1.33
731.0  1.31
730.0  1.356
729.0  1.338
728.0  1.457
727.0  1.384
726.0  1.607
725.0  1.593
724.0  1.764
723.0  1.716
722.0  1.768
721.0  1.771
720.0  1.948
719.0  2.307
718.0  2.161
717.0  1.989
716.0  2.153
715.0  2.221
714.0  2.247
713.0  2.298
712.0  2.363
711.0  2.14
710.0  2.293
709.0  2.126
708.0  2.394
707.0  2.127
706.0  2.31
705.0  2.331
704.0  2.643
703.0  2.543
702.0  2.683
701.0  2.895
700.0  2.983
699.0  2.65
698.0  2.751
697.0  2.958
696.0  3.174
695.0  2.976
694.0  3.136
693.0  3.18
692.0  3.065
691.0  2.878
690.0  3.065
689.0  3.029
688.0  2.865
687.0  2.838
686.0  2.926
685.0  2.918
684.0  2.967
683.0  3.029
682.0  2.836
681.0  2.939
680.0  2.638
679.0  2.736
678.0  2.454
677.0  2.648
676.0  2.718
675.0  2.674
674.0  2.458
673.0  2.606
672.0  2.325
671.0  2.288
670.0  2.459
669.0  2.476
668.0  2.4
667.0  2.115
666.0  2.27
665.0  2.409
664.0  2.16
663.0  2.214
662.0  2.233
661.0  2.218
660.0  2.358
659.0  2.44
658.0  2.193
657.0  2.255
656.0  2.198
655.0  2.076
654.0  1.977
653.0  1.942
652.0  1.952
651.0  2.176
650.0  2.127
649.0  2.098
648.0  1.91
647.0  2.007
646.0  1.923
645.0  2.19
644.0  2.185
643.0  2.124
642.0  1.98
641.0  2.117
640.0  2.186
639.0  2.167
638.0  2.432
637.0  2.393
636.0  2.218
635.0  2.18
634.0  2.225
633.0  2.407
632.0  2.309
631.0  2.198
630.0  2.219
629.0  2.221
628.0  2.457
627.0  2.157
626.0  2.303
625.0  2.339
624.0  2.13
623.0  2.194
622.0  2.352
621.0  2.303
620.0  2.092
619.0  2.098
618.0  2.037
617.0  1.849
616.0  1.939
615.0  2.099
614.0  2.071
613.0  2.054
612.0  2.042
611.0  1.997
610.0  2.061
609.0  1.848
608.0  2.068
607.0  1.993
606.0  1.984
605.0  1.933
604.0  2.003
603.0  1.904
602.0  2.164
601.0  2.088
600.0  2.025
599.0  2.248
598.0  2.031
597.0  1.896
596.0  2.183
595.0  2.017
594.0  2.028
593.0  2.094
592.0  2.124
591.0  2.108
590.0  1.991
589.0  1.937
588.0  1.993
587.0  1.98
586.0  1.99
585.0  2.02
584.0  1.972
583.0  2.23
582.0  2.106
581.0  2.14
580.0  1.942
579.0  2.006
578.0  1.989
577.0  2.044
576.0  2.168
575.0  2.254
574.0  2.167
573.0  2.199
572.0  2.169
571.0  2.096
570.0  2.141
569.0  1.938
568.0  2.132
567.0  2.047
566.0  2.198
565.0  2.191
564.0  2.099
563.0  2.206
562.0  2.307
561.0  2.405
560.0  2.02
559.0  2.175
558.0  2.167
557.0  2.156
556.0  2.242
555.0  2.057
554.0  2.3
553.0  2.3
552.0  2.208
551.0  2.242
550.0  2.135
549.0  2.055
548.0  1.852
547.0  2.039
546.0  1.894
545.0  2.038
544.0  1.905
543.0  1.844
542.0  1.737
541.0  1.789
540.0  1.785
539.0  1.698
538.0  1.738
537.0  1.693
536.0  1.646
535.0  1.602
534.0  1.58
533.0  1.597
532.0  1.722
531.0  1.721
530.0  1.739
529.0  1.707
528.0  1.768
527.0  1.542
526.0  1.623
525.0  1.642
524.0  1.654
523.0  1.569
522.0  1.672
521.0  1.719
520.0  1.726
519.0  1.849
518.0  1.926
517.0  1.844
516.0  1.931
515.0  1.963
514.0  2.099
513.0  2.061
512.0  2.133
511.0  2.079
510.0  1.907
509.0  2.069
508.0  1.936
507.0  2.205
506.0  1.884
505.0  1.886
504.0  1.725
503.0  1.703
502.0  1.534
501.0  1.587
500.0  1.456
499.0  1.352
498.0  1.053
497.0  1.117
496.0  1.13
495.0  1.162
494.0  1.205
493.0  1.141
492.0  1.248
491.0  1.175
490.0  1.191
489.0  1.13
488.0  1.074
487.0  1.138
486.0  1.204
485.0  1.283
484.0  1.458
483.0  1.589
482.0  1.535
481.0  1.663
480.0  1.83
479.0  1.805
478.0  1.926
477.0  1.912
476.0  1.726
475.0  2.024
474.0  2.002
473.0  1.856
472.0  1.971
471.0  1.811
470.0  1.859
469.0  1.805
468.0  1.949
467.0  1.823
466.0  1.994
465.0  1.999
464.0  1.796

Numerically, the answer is 1.3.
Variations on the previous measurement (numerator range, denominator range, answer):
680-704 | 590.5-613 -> 1.43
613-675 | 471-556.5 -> 1.28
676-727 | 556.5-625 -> 1.20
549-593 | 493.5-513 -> 1.29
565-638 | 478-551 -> 1.26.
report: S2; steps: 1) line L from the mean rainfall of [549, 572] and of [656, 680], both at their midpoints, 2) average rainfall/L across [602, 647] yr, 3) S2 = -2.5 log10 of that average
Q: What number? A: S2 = 0.08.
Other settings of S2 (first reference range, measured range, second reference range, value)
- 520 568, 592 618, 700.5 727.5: -0.017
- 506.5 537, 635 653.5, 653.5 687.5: 0.118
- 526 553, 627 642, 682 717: 0.035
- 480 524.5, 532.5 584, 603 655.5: -0.115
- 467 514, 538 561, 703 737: -0.197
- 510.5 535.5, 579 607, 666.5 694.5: 0.084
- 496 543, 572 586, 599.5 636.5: -0.067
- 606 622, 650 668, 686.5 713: 0.094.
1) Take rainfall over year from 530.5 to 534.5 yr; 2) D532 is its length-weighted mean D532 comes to 1.66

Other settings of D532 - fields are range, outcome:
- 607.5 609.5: 1.96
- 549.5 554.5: 2.24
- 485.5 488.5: 1.14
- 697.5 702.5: 2.79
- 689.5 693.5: 3.05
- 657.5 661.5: 2.3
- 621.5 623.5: 2.27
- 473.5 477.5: 1.92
